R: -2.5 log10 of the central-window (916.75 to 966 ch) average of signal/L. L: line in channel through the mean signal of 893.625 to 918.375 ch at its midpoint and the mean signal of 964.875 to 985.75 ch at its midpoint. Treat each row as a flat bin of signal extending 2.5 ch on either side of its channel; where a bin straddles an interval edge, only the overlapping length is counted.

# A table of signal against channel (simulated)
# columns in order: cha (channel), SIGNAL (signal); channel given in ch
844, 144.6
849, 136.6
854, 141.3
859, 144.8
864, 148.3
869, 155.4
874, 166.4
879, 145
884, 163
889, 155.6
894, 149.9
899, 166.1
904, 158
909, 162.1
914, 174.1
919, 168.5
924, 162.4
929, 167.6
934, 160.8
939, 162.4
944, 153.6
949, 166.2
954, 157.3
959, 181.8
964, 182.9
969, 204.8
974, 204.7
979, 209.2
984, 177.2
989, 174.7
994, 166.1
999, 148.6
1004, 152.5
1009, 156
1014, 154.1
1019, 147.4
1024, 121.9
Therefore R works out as 0.09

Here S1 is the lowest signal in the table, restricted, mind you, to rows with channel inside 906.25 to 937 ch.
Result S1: 160.8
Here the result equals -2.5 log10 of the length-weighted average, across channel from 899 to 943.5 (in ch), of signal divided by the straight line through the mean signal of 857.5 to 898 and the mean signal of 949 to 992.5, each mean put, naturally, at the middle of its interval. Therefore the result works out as 0.03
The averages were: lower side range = 154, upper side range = 185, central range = 164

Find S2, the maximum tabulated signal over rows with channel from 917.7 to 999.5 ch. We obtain 209.2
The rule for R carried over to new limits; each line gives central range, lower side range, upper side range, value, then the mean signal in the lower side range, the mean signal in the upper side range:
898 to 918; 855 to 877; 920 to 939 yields -0.035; 153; 164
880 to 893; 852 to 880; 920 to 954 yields -0.018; 151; 162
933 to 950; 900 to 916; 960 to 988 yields 0.123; 165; 194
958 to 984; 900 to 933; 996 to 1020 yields -0.236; 165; 152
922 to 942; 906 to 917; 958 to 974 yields 0.090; 168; 193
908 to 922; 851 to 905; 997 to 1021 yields -0.105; 154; 152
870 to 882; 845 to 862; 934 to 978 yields -0.049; 141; 177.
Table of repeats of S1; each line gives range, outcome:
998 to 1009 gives 148.6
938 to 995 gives 153.6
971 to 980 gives 204.7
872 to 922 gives 145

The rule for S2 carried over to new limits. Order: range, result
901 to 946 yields 174.1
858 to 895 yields 166.4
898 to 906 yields 166.1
